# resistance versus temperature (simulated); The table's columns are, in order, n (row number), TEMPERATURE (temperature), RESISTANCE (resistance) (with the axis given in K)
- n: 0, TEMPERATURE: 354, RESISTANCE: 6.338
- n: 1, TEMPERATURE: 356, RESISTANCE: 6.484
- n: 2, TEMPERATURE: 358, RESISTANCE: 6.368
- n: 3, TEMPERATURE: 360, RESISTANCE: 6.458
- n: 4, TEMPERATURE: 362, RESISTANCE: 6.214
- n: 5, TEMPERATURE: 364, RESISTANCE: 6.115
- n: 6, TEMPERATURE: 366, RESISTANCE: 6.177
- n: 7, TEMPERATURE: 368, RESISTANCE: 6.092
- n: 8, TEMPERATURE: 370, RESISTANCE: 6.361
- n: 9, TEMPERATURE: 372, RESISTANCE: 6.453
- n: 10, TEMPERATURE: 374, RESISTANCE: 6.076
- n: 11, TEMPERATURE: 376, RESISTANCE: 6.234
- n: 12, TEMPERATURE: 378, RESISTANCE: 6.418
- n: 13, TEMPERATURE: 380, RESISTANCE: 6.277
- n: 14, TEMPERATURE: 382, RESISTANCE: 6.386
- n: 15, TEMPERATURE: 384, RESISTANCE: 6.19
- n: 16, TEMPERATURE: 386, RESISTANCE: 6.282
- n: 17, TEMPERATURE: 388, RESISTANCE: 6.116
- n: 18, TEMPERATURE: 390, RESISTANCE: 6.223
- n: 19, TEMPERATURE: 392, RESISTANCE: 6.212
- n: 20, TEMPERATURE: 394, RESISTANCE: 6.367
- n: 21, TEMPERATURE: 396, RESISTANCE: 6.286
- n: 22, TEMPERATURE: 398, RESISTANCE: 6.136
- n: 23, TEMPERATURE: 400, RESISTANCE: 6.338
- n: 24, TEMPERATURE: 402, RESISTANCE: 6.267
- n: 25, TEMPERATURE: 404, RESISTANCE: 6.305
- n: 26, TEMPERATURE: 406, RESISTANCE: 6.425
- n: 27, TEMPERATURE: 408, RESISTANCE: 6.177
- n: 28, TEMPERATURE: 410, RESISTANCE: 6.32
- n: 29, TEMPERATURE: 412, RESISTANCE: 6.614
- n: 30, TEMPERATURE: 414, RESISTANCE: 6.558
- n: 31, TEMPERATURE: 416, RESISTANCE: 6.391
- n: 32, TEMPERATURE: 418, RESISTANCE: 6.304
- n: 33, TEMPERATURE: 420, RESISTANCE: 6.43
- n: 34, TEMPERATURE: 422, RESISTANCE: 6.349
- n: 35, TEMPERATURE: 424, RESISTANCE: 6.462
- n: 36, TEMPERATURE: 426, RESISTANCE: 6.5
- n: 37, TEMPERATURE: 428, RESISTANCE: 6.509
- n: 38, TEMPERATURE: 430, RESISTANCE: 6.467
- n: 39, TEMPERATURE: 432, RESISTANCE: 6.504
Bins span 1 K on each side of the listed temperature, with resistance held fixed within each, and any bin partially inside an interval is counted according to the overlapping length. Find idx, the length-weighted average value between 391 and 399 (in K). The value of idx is 6.25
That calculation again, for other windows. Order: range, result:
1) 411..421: 6.46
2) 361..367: 6.17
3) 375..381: 6.31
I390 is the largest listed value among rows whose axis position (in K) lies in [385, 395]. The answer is 6.367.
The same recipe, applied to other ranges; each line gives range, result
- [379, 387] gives 6.386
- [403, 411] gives 6.425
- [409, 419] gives 6.614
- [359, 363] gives 6.458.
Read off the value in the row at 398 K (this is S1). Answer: 6.136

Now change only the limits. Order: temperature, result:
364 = 6.115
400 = 6.338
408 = 6.177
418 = 6.304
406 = 6.425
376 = 6.234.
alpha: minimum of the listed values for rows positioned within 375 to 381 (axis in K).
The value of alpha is 6.234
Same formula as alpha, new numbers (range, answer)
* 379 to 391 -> 6.116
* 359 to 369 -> 6.092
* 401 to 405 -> 6.267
